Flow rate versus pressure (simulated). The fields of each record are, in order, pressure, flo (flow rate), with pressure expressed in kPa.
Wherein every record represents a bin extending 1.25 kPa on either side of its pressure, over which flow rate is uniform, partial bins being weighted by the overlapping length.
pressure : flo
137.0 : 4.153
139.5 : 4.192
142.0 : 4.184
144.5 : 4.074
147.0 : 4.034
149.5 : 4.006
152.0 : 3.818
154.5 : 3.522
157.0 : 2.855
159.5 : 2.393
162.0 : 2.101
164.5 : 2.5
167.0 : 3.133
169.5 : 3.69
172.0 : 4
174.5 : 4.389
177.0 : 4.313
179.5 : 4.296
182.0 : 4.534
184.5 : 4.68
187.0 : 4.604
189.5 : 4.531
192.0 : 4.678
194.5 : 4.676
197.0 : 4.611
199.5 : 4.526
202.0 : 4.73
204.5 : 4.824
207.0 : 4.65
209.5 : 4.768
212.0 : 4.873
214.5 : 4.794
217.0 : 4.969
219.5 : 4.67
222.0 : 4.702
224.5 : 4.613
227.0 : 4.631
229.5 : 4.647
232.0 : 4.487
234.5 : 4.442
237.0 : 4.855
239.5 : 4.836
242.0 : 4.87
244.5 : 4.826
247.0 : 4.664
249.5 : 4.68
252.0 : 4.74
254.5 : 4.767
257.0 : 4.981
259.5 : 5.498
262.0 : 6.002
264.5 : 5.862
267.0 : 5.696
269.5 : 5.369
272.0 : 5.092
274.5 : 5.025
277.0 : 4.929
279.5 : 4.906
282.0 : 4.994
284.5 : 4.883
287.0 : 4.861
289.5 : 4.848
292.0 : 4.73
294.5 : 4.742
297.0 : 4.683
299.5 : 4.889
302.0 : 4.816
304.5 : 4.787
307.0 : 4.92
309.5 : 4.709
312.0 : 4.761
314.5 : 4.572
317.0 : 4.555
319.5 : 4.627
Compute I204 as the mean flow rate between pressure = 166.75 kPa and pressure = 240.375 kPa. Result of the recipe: 4.56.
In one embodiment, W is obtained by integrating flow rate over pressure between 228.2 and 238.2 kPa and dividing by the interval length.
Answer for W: 4.61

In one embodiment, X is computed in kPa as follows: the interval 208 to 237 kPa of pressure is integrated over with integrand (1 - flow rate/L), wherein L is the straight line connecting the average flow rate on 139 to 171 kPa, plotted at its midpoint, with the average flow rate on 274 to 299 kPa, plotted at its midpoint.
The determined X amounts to -3.84 kPa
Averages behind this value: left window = 3.41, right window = 4.86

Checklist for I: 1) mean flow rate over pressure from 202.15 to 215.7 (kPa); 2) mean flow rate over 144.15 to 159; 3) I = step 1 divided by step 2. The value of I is 1.3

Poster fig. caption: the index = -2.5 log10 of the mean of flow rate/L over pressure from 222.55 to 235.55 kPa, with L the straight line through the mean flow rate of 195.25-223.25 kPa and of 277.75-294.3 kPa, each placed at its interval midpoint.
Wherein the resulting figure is 0.046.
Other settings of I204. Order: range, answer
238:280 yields 5.1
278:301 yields 4.84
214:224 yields 4.77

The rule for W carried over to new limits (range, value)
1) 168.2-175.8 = 4.02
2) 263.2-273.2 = 5.51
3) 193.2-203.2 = 4.64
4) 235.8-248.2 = 4.81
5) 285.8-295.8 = 4.79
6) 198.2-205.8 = 4.69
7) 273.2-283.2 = 4.96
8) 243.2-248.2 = 4.75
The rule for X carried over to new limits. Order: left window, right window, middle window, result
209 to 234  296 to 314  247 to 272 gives -2.66 kPa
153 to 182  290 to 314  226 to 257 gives -4.03 kPa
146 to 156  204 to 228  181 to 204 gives -1.13 kPa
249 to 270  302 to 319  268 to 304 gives 0.63 kPa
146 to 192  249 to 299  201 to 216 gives -1.83 kPa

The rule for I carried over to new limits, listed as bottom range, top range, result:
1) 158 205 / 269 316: 1.20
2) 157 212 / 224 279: 1.21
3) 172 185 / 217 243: 1.07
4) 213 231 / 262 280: 1.13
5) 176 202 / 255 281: 1.17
